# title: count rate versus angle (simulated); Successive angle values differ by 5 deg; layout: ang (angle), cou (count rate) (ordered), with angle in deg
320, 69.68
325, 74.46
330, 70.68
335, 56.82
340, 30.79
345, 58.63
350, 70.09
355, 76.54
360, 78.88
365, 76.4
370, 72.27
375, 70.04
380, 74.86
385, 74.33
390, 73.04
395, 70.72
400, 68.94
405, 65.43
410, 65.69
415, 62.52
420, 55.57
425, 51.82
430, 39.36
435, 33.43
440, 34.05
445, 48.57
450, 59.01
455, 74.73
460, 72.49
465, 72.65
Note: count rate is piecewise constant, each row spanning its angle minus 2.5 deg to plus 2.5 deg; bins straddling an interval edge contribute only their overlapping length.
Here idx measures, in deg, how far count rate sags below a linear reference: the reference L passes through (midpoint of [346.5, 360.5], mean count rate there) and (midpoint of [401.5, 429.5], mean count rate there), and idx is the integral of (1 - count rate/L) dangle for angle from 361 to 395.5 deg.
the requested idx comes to -3.0 deg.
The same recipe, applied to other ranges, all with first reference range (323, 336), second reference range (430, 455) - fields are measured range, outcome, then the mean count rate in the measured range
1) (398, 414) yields -3.8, 66.2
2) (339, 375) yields -3.1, 68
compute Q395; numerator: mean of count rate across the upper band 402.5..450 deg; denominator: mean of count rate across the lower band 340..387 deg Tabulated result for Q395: 0.73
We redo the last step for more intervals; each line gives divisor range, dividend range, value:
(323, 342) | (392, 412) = 1.16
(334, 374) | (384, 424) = 1.01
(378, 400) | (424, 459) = 0.68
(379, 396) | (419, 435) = 0.63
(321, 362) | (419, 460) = 0.79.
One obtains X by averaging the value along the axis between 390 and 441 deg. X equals 56.3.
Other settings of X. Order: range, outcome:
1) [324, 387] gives 67.9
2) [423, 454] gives 45.7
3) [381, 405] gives 71.3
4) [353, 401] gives 73.7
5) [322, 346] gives 58.5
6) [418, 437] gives 45.1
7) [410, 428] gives 57.4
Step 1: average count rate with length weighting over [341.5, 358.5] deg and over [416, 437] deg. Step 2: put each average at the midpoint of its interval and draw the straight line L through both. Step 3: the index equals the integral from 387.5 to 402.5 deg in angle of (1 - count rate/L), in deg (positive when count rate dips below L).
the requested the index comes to -4.4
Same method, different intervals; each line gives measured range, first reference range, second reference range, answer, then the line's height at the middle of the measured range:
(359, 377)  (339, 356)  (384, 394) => -2.1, 66.5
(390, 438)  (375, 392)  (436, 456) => 4.2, 62.5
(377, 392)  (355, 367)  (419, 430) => -1.5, 67.4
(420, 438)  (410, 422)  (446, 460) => 5.5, 62.4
